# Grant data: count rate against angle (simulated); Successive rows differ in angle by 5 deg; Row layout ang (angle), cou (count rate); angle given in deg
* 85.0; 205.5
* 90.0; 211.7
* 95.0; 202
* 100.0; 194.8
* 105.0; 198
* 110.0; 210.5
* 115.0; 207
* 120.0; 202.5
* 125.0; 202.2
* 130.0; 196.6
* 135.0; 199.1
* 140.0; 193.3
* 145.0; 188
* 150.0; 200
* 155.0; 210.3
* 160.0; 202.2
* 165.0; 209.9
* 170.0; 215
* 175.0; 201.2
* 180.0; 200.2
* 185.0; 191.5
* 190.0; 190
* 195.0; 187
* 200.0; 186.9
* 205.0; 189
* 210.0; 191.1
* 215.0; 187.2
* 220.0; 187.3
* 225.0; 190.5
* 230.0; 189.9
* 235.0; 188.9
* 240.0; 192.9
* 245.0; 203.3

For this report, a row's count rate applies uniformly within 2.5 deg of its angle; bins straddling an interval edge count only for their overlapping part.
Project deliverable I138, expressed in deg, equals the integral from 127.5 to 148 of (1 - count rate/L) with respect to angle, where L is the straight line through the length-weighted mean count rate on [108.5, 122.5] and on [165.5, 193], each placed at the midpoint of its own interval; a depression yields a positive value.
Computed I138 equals 1.0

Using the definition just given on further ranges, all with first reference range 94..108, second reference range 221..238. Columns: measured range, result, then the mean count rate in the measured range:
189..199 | 0.21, 188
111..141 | -0.66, 201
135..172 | -1.43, 202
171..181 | -0.50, 203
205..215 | 0.07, 190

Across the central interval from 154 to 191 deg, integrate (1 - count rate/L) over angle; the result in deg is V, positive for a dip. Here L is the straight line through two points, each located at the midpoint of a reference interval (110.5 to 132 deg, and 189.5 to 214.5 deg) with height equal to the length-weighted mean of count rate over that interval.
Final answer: -1.69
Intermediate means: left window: 203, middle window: 203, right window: 189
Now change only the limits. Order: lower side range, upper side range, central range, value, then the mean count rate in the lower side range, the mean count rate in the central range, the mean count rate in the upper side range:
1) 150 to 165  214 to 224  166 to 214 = 0.35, 206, 195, 188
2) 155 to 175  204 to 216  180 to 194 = 0.49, 208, 192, 189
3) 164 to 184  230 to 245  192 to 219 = 1.47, 205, 188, 193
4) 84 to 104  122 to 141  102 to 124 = -0.39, 203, 204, 198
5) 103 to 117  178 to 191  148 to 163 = -0.45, 205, 204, 194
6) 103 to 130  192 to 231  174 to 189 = -0.25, 203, 197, 189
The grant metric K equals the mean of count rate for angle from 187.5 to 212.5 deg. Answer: 189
